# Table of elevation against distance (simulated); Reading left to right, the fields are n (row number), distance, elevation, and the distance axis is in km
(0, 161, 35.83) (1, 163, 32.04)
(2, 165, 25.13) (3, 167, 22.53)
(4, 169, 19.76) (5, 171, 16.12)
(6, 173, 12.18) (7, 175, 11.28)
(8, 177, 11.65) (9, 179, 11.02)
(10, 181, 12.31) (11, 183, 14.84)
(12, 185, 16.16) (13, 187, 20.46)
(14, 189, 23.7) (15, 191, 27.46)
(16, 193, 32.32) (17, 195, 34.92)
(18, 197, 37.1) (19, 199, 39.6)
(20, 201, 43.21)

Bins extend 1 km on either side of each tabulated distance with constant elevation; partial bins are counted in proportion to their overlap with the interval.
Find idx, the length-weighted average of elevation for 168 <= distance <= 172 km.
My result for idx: 17.9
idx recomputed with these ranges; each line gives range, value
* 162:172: 23.1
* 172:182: 11.7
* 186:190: 22.1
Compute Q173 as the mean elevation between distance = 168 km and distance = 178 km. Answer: 14.2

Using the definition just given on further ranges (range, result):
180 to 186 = 14.4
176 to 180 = 11.3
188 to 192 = 25.6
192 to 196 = 33.6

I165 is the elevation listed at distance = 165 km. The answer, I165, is 25.13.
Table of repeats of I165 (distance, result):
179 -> 11.02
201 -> 43.21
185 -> 16.16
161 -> 35.83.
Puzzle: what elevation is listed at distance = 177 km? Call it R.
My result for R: 11.65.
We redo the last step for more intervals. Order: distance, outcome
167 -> 22.53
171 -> 16.12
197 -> 37.1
